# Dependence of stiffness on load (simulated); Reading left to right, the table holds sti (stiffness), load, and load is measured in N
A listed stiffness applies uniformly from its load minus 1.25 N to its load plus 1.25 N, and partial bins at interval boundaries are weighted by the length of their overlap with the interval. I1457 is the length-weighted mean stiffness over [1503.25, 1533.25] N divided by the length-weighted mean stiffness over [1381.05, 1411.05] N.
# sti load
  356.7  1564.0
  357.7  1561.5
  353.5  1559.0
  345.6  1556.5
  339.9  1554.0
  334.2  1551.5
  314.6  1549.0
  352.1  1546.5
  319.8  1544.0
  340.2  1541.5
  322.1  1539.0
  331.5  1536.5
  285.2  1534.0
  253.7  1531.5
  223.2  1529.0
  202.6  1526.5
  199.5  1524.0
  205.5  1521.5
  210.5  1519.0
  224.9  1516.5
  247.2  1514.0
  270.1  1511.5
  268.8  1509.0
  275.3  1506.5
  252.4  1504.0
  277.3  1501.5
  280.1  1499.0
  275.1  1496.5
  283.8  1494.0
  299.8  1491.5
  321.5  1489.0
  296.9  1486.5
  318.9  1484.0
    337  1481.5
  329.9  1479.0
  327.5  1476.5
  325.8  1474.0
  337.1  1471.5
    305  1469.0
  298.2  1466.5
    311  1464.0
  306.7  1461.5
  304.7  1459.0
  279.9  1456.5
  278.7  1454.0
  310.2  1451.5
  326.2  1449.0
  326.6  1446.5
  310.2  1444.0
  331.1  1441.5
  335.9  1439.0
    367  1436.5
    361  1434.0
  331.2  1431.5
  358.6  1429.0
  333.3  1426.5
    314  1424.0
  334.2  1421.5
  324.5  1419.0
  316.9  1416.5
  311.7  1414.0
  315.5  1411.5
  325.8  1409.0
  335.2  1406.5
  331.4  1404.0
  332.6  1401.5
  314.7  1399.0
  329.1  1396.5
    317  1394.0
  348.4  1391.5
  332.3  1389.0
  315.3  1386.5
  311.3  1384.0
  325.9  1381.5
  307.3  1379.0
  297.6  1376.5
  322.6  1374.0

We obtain 0.73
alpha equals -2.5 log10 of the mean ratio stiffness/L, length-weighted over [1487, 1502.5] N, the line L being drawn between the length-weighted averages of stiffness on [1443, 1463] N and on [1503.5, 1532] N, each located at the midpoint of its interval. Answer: -0.12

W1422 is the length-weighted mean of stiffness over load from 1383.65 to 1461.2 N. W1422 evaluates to 325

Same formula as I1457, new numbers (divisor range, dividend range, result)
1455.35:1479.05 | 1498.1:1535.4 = 0.79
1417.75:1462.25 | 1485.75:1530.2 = 0.79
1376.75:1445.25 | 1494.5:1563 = 0.87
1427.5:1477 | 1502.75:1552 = 0.84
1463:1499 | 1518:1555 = 0.91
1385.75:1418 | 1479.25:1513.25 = 0.89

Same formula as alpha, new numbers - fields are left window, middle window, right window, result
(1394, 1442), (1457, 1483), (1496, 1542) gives -0.084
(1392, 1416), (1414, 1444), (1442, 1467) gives -0.066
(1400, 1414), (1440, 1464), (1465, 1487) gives 0.047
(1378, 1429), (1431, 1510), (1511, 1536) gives -0.130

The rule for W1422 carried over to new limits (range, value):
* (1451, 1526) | 284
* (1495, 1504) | 274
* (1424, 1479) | 322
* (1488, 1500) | 292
